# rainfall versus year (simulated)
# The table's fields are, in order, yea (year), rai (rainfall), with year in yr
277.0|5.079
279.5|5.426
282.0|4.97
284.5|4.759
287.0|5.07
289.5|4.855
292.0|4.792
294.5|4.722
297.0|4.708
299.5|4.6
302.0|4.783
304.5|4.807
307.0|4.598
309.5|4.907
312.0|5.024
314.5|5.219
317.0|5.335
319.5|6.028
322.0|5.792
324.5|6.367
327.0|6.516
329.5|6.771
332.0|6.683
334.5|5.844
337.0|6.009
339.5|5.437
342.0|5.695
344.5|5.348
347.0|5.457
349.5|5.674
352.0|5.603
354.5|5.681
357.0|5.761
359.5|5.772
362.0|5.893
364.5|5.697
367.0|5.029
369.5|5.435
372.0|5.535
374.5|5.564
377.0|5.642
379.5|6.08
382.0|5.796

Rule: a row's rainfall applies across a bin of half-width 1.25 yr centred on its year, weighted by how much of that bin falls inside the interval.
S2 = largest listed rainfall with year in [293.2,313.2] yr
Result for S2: 5.024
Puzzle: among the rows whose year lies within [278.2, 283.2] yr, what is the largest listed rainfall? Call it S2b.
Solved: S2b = 5.426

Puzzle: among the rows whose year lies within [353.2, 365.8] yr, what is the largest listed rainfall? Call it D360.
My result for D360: 5.893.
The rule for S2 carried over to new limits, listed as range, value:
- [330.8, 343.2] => 6.683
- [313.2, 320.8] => 6.028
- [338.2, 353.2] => 5.695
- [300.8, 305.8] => 4.807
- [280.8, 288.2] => 5.07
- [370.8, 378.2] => 5.642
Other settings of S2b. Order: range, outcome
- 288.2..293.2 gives 4.855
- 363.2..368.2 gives 5.697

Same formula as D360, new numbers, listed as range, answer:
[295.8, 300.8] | 4.708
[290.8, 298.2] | 4.792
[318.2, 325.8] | 6.367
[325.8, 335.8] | 6.771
